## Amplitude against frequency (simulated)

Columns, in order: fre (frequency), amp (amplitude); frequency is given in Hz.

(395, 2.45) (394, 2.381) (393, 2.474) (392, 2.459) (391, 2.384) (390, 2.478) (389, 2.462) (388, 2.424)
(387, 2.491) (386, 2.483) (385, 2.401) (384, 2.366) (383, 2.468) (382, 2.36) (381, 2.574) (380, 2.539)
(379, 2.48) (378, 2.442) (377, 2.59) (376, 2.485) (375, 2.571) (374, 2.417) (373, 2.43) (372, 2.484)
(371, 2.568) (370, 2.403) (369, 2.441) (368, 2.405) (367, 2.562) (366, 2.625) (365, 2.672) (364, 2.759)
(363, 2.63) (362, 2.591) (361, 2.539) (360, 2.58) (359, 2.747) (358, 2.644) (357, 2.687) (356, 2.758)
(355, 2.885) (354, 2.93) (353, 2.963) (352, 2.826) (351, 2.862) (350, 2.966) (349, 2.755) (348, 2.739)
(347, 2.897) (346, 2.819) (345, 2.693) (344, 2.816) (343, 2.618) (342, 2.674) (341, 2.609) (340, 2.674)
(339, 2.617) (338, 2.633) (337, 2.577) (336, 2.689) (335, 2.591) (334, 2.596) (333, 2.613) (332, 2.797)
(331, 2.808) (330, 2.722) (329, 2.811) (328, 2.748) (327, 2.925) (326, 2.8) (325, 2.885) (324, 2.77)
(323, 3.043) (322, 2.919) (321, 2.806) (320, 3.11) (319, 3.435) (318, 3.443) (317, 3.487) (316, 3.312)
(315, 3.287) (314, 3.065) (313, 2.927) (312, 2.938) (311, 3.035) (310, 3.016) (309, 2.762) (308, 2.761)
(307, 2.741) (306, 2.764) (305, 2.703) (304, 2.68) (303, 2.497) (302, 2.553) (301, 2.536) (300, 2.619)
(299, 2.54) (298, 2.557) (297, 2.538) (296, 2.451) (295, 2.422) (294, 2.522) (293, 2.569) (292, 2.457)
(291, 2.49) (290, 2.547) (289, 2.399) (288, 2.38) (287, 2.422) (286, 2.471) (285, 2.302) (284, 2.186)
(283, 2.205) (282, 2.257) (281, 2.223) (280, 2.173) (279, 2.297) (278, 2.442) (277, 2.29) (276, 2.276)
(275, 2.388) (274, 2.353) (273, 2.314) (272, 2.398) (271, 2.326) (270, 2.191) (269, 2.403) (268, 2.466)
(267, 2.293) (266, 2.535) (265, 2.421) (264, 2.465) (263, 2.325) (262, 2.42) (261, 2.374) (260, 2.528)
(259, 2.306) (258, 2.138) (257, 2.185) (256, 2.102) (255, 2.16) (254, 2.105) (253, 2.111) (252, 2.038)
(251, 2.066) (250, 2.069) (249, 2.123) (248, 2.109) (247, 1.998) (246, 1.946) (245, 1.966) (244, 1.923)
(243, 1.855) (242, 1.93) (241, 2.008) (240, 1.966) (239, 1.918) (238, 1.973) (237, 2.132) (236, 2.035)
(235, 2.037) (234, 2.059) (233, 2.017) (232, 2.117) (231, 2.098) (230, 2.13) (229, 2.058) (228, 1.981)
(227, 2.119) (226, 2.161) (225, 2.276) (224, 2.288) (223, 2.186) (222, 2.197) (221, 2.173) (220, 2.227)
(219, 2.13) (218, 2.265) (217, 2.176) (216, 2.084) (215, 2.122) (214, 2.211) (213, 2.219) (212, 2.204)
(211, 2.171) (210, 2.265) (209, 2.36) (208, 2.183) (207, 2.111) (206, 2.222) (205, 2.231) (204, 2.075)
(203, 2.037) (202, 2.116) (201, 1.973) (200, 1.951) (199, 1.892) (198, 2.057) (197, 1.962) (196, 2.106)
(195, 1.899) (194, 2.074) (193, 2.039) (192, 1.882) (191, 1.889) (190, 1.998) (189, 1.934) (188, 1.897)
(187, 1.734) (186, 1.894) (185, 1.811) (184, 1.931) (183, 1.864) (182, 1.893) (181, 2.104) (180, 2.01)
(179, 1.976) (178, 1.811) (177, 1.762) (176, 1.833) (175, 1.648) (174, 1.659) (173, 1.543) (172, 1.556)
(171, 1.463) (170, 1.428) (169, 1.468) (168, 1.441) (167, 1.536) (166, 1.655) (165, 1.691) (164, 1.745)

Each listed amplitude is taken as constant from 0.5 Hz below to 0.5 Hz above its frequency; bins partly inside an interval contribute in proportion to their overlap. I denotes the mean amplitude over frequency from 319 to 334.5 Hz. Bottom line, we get 2.84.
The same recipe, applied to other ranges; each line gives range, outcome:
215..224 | 2.18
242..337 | 2.52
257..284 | 2.33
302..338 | 2.88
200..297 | 2.21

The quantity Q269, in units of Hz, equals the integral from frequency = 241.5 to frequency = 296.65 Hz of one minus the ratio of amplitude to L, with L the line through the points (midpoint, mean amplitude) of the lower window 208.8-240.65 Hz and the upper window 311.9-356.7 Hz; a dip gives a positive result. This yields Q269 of 3.5 Hz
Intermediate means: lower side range 2.13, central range 2.28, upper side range 2.86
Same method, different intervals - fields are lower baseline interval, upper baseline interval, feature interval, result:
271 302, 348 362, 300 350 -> -4.3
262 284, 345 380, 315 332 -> -3.3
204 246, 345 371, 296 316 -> -2.4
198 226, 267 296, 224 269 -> 2.4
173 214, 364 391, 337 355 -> -2.7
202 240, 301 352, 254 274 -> 0.8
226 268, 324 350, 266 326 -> -3.9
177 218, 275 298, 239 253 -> 1.4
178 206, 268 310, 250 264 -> 0.5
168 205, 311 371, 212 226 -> -0.9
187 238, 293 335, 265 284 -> 1.6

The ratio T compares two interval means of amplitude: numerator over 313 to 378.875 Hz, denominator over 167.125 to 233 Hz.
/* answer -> 1.4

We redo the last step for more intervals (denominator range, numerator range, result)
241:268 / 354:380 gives 1.19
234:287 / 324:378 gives 1.22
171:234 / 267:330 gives 1.30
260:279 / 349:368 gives 1.15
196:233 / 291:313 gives 1.24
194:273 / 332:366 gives 1.26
